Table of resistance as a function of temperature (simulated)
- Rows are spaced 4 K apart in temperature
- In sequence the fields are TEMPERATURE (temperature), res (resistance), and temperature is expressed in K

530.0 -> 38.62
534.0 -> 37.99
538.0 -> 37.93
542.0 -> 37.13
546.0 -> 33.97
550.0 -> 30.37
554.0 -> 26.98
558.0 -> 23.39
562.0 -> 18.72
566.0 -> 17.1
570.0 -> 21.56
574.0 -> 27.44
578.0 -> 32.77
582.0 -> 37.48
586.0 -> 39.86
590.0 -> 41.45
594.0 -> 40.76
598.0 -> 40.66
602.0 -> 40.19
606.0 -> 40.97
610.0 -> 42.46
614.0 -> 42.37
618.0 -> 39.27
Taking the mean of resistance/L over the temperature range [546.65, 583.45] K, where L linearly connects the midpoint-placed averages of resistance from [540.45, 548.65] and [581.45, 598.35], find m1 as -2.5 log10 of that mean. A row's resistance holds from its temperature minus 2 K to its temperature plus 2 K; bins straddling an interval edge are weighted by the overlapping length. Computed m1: 0.38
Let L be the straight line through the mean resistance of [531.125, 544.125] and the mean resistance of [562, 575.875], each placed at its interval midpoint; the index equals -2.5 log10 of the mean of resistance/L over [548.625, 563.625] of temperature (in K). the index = 0.15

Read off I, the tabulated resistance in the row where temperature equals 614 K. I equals 42.37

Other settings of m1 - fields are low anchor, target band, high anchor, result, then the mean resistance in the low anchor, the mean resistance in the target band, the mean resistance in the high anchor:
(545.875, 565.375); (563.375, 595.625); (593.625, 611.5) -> 0.06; 25.3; 31.9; 41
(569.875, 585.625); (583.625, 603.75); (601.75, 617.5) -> -0.11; 31.8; 40.5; 41.4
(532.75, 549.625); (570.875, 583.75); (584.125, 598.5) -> 0.24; 36.1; 31.5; 40.7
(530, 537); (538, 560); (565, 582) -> 0.10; 38.2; 31.1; 26.7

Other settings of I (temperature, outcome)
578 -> 32.77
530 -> 38.62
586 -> 39.86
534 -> 37.99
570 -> 21.56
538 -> 37.93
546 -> 33.97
